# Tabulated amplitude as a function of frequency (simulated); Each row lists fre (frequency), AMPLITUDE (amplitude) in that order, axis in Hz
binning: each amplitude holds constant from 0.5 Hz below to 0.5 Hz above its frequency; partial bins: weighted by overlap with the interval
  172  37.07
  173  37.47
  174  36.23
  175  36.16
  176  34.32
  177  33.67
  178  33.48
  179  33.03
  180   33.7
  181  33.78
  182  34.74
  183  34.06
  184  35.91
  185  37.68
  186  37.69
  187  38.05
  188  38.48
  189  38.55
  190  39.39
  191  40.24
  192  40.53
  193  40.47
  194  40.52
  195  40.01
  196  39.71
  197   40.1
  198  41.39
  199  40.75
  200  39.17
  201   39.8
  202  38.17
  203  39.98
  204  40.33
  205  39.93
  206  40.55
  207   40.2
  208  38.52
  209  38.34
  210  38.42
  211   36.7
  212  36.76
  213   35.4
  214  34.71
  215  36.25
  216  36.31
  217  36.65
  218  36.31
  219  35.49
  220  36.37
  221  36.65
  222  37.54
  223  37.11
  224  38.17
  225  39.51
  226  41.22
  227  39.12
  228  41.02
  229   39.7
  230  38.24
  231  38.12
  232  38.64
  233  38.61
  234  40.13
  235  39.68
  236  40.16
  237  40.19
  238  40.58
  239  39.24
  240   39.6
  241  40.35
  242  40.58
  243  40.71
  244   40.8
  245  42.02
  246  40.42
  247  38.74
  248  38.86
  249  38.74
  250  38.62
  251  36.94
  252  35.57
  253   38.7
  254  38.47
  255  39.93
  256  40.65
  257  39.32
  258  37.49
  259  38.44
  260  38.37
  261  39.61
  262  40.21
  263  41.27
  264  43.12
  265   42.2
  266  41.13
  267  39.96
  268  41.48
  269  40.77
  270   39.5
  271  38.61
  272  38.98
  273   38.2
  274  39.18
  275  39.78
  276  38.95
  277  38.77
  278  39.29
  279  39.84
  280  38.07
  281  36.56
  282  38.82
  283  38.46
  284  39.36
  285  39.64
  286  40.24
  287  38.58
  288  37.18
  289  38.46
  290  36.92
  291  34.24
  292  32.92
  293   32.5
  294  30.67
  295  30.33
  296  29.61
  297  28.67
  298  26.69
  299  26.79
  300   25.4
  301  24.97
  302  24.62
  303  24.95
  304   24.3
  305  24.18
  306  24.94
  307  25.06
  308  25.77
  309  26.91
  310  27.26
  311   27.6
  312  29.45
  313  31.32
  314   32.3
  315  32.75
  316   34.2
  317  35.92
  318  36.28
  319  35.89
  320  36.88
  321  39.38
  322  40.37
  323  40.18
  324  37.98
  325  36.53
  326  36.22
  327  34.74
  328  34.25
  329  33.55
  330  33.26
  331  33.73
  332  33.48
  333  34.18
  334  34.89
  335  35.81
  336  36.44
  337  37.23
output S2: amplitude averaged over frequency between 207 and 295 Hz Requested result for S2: 38.5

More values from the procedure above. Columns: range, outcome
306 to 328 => 33.3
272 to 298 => 36.5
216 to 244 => 38.9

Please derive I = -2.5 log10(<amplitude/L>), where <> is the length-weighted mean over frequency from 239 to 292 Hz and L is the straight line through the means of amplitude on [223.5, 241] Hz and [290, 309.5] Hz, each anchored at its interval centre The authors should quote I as -0.17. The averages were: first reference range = 39.5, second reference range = 27.8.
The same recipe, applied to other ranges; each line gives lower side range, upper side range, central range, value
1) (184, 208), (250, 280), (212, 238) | 0.040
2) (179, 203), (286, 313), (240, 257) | -0.172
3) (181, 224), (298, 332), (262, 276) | -0.178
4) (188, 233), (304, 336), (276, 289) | -0.112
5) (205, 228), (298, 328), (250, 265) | -0.128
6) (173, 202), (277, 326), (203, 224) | -0.029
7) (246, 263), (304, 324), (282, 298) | -0.010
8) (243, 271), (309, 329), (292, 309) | 0.313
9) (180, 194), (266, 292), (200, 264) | -0.019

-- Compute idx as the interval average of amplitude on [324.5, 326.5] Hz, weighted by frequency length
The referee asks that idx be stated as 36.4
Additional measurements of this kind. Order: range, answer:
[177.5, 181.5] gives 33.5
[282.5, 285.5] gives 39.2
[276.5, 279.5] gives 39.3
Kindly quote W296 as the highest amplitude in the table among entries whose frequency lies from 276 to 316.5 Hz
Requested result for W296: 40.24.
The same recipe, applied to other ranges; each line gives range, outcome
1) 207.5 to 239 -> 41.22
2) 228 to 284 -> 43.12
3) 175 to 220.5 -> 41.39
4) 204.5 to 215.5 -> 40.55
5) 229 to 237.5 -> 40.19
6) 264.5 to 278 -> 42.2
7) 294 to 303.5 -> 30.67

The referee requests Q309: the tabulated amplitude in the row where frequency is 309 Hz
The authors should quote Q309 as 26.91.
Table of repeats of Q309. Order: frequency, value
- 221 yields 36.65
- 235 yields 39.68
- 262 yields 40.21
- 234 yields 40.13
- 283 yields 38.46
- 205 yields 39.93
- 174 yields 36.23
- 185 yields 37.68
